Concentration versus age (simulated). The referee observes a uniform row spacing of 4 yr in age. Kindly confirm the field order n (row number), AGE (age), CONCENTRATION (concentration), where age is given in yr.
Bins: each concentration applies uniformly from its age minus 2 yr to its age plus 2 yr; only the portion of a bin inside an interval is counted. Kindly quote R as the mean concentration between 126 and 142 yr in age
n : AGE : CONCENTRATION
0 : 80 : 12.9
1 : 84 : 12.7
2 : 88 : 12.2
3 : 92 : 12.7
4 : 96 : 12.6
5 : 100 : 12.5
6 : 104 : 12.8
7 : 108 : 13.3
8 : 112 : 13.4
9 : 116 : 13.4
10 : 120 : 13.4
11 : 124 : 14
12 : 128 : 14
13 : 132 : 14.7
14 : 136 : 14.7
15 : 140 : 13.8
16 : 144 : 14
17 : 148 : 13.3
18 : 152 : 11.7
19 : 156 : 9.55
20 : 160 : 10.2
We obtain 14.3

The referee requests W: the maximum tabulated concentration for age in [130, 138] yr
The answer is 14.7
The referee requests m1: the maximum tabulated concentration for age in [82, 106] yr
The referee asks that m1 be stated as 12.8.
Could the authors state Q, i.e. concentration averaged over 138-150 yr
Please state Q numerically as 13.7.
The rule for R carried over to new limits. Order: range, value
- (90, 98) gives 12.6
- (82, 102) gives 12.5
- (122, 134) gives 14.2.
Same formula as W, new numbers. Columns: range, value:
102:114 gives 13.4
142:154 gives 14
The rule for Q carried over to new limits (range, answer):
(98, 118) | 13.1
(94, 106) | 12.6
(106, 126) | 13.5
